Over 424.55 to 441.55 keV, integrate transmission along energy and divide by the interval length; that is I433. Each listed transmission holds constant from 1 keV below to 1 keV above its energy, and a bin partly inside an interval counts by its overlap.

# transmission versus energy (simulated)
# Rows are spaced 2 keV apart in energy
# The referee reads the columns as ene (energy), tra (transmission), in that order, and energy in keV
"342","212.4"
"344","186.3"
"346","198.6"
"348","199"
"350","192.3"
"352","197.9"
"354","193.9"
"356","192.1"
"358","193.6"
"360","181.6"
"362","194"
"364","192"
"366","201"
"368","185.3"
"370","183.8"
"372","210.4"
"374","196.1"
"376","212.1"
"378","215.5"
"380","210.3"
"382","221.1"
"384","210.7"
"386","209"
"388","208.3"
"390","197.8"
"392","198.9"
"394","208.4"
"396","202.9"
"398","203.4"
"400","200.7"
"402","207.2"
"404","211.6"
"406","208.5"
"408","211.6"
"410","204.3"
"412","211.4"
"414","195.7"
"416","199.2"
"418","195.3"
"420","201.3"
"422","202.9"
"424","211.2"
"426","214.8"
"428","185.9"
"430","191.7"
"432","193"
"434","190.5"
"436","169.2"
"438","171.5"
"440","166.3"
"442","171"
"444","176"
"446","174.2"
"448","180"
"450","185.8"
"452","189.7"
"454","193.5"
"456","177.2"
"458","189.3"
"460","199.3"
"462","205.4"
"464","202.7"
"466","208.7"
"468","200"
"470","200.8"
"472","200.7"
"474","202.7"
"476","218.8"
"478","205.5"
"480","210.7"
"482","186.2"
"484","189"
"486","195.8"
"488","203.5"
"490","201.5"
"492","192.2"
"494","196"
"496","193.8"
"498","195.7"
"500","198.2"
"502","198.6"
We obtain 186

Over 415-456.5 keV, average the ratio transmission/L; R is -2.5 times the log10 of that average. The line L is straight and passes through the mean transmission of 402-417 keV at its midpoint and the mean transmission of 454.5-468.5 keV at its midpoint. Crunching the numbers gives 0.08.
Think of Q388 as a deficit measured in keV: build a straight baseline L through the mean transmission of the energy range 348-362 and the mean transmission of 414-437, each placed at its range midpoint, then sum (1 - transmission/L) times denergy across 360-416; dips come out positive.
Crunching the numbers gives -2.7 keV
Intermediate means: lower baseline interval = 193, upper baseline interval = 196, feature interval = 204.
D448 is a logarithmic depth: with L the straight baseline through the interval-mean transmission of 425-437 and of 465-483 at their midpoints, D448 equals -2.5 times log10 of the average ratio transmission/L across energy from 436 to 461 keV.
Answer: 0.09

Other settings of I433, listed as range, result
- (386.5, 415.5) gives 205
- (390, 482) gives 197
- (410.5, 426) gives 203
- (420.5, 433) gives 200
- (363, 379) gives 200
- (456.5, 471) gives 200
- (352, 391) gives 200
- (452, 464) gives 193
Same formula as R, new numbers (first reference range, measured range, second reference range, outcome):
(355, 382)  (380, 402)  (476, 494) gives -0.04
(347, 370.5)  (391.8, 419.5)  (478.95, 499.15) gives -0.06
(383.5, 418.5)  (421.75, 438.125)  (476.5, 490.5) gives 0.05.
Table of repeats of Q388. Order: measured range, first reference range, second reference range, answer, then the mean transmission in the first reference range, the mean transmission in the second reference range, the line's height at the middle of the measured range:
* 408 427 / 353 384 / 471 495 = -0.5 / 199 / 200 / 200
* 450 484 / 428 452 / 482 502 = -1.9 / 180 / 196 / 188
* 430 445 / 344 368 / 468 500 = 1.5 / 193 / 200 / 197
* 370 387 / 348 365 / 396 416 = -0.9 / 193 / 206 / 198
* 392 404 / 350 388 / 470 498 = -0.3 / 200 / 200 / 200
